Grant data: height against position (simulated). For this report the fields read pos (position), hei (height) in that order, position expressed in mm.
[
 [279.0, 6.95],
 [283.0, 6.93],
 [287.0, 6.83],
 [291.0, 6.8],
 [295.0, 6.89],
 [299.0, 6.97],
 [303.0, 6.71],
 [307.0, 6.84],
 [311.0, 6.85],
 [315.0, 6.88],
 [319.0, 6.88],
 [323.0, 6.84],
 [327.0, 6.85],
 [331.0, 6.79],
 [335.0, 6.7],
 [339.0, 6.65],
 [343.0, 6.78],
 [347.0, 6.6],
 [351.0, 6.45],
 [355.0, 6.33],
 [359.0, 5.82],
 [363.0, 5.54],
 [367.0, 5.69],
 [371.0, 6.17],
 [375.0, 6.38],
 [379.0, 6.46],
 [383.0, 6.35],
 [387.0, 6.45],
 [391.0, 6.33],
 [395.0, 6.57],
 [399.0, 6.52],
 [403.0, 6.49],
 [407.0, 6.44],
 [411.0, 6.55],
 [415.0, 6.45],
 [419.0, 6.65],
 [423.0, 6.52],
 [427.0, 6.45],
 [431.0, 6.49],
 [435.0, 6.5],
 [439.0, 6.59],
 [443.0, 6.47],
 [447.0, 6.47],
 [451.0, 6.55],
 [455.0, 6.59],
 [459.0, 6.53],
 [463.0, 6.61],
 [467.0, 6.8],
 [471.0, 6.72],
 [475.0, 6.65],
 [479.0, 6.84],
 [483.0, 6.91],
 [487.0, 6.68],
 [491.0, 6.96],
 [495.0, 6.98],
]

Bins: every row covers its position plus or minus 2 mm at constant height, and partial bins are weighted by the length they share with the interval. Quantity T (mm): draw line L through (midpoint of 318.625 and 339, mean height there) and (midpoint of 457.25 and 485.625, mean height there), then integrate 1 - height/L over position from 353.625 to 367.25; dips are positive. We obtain 1.88 mm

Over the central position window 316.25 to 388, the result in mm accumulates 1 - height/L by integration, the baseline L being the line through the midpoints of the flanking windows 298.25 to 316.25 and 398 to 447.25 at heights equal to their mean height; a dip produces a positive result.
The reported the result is 2.98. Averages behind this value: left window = 6.84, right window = 6.51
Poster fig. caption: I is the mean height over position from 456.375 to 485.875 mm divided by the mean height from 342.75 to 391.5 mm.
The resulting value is 1.1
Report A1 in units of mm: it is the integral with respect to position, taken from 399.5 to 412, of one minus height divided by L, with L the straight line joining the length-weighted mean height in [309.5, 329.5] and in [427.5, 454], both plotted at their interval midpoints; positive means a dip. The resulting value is 0.2 mm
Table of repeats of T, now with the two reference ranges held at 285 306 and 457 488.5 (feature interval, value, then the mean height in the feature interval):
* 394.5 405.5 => 0.4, 6.52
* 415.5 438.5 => 0.8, 6.52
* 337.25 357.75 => 0.8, 6.53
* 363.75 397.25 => 2.5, 6.27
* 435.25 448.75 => 0.5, 6.51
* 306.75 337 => 0.0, 6.83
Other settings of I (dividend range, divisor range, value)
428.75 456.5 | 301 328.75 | 0.95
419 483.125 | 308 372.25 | 1.02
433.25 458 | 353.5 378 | 1.09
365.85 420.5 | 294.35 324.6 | 0.93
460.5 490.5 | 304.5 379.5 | 1.04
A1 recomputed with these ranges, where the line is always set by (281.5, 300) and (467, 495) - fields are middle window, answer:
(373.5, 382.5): 0.6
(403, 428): 1.2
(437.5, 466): 1.1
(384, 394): 0.6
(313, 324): 0.0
